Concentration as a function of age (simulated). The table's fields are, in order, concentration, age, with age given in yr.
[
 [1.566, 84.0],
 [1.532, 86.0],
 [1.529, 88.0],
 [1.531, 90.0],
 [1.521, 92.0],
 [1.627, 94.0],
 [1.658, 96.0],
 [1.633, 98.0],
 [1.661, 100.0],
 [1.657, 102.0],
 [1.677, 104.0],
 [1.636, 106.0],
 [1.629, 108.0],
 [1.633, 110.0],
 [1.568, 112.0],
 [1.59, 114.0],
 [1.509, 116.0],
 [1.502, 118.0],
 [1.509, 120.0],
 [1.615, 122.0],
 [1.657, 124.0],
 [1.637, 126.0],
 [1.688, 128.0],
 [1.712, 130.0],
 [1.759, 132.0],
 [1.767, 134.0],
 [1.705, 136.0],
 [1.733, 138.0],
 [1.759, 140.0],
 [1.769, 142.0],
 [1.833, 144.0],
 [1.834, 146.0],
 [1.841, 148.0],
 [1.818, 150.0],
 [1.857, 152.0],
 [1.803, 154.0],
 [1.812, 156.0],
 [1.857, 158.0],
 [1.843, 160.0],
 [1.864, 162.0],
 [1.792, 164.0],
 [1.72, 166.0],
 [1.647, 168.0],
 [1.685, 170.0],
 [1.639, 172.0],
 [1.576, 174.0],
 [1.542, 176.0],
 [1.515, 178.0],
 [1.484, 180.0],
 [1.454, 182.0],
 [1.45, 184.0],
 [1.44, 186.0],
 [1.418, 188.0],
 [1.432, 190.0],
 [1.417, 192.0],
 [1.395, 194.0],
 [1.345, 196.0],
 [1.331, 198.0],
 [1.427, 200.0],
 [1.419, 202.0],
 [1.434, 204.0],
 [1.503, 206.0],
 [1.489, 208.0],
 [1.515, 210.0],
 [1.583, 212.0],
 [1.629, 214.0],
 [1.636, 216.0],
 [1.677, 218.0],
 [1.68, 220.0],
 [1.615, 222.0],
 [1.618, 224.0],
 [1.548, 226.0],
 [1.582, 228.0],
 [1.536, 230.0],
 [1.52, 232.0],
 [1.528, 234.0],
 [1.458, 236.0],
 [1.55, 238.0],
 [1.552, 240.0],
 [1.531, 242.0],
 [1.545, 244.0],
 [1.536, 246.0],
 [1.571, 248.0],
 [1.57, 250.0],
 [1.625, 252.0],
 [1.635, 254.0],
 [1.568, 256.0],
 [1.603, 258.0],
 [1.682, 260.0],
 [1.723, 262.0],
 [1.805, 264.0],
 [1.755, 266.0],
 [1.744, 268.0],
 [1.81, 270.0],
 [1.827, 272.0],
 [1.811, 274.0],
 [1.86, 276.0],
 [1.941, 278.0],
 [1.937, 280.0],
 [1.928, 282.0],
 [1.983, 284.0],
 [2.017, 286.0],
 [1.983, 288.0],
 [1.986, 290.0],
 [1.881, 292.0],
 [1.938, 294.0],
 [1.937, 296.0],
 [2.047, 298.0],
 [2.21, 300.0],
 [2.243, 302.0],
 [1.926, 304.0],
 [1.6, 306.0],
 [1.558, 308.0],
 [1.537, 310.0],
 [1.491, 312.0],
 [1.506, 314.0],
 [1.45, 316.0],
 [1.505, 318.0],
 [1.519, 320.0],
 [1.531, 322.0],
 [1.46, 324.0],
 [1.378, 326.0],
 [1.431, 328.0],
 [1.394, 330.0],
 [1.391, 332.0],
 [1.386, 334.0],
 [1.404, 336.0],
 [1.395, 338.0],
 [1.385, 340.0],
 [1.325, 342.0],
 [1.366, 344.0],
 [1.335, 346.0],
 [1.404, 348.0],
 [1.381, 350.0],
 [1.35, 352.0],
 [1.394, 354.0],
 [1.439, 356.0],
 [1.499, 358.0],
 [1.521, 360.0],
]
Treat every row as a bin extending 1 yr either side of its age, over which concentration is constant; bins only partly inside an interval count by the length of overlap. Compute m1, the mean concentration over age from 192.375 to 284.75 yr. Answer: 1.62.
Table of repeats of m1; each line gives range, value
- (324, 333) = 1.41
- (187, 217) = 1.46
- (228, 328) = 1.71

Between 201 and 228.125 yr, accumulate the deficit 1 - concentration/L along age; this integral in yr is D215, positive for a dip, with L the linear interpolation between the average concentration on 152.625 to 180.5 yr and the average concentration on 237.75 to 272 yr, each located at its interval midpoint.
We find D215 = 1.71 yr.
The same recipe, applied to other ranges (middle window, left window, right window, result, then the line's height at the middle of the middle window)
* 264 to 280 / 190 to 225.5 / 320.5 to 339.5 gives -4.0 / 1.46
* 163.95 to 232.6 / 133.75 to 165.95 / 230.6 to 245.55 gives 4.9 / 1.65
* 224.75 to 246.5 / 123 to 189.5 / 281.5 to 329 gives 2.4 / 1.72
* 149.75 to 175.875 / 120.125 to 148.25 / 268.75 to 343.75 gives -0.5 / 1.72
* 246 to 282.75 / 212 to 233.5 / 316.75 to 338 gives -4.8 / 1.54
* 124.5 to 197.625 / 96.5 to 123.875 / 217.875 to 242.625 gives -3.3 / 1.59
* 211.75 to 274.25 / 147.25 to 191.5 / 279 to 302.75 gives 8.1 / 1.87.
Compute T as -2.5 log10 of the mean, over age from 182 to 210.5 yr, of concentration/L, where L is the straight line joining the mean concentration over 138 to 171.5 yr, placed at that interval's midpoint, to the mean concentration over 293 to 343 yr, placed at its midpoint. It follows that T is 0.22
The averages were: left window 1.79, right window 1.6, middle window 1.43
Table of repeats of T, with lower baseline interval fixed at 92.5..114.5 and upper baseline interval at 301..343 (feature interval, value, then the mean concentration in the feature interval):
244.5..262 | -0.04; 1.6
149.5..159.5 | -0.14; 1.83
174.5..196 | 0.10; 1.45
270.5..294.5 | -0.24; 1.92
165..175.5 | -0.03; 1.65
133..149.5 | -0.11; 1.78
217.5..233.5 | -0.02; 1.59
